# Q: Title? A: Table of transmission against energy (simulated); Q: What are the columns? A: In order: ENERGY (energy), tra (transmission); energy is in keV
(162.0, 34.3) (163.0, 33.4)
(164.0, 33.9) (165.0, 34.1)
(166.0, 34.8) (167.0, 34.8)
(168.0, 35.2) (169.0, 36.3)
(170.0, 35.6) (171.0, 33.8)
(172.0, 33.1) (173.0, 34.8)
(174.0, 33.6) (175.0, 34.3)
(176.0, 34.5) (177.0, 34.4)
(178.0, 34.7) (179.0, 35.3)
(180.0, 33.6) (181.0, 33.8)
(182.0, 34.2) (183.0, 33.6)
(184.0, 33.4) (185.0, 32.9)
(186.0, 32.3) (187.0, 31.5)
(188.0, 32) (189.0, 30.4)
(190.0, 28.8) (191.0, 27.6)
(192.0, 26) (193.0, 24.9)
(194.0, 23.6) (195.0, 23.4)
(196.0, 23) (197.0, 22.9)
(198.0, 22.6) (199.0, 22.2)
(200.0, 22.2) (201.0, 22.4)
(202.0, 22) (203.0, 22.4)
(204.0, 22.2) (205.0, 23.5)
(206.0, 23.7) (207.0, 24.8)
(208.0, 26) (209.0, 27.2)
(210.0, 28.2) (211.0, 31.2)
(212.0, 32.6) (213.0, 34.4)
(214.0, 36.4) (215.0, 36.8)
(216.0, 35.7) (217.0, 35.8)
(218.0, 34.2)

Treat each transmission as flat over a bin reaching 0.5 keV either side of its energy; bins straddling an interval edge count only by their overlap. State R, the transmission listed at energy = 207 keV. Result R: 24.8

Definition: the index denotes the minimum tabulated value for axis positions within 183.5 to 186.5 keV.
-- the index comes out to 32.3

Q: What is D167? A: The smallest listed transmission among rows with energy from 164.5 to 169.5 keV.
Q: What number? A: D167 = 34.1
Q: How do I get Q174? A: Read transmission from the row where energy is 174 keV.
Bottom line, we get 33.6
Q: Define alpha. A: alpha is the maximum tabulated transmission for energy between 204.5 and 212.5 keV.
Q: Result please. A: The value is 32.6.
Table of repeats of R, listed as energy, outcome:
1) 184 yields 33.4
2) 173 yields 34.8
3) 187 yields 31.5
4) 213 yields 34.4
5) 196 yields 23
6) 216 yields 35.7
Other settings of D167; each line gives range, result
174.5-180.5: 33.6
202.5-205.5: 22.2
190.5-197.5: 22.9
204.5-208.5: 23.5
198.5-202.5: 22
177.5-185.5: 32.9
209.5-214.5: 28.2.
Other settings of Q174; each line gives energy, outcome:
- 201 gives 22.4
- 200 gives 22.2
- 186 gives 32.3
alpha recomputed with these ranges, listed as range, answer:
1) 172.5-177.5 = 34.8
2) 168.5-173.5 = 36.3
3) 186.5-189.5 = 32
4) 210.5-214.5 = 36.4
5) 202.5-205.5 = 23.5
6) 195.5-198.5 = 23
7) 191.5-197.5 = 26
